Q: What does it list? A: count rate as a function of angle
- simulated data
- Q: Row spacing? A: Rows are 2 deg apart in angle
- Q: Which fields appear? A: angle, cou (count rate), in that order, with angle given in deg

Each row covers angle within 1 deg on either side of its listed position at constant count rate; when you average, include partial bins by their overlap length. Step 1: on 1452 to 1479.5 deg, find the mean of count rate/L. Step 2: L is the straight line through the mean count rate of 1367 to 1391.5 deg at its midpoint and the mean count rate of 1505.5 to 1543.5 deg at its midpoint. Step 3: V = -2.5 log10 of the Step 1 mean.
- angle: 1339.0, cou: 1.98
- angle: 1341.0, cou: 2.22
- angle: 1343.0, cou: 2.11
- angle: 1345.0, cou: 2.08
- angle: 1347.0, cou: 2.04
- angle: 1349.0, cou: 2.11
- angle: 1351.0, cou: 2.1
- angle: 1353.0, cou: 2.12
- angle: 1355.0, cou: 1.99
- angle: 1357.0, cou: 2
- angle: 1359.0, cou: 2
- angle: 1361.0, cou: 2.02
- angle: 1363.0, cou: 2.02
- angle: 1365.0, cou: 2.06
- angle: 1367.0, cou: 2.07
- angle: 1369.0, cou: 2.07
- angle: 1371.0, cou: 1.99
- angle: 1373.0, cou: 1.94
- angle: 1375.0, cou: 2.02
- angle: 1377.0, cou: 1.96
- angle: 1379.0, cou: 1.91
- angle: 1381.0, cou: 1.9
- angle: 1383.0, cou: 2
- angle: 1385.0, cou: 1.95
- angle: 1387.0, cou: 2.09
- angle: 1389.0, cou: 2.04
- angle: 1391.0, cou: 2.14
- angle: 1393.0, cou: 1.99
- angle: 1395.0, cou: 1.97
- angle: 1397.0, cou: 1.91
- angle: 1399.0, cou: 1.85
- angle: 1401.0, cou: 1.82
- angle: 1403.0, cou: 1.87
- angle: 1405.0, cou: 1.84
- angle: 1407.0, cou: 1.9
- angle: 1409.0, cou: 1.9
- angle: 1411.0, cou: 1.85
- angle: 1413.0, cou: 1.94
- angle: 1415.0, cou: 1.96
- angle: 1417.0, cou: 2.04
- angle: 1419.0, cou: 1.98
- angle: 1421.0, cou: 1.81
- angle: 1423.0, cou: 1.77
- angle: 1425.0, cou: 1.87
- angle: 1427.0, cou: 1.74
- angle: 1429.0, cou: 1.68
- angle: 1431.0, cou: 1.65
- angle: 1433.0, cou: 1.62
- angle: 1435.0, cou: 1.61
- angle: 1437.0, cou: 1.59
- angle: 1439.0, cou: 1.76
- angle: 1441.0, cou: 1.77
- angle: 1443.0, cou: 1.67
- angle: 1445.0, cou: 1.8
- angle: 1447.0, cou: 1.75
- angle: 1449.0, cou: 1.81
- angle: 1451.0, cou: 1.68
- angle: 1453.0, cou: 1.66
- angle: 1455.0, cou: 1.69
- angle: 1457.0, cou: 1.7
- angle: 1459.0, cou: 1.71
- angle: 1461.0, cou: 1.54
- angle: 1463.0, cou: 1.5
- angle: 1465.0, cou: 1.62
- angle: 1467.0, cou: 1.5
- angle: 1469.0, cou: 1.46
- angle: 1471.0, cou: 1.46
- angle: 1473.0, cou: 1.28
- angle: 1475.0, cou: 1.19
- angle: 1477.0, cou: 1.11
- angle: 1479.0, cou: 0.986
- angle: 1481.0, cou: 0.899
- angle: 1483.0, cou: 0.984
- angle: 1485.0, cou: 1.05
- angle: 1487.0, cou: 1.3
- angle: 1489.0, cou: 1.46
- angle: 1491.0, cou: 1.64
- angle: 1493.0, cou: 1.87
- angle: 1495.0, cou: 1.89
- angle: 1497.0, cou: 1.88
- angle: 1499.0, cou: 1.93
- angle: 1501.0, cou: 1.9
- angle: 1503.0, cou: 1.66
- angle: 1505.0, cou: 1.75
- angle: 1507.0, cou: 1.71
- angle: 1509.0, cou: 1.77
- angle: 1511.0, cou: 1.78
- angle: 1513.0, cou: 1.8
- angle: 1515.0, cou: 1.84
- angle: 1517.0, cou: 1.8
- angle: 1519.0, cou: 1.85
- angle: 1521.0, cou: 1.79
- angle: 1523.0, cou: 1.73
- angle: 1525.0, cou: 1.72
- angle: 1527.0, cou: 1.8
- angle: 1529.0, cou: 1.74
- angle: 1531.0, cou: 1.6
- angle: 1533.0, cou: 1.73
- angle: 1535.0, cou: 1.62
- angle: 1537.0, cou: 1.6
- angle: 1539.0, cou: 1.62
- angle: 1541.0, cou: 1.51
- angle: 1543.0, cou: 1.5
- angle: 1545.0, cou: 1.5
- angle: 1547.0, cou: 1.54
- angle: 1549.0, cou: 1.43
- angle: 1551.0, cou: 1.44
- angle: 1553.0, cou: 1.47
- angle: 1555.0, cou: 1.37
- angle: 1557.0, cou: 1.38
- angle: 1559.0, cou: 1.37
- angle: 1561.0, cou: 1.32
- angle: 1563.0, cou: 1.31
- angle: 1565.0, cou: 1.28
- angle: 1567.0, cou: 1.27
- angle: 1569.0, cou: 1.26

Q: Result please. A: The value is 0.24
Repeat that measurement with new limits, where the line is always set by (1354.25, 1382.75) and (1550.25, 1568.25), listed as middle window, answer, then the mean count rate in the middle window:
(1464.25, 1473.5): 0.13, 1.47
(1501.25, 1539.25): -0.17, 1.74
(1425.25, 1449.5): 0.04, 1.71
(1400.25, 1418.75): -0.03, 1.91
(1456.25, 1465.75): 0.05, 1.61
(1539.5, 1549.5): -0.08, 1.51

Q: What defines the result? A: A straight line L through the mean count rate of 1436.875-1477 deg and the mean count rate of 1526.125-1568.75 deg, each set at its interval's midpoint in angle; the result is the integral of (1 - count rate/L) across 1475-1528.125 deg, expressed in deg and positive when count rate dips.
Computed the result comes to -2.2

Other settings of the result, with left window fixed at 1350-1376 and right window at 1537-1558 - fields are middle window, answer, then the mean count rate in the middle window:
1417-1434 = 0.6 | 1.78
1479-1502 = 2.0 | 1.5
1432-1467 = 2.0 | 1.67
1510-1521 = -1.6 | 1.81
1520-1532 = -1.4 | 1.73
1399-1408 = 0.3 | 1.86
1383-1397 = -0.5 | 2.02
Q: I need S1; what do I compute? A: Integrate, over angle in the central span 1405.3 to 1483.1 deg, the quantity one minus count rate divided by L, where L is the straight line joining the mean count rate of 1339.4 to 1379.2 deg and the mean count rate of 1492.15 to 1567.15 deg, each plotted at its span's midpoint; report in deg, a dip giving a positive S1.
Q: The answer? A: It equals 8.88 deg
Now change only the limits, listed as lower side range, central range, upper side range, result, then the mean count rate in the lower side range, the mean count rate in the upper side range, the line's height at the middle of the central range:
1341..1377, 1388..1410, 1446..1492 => -1.3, 2.05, 1.43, 1.82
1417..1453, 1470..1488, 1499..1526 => 6.4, 1.75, 1.78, 1.77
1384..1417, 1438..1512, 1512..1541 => 9.9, 1.94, 1.72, 1.81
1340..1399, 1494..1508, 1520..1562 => -1.2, 2.03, 1.56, 1.67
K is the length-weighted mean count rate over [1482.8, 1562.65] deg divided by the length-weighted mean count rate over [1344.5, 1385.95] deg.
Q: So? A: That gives 0.80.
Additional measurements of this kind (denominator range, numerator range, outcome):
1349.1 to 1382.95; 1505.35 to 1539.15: 0.86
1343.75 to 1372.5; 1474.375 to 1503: 0.71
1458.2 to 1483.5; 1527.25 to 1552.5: 1.18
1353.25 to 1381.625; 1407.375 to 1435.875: 0.91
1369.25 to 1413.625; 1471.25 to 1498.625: 0.70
